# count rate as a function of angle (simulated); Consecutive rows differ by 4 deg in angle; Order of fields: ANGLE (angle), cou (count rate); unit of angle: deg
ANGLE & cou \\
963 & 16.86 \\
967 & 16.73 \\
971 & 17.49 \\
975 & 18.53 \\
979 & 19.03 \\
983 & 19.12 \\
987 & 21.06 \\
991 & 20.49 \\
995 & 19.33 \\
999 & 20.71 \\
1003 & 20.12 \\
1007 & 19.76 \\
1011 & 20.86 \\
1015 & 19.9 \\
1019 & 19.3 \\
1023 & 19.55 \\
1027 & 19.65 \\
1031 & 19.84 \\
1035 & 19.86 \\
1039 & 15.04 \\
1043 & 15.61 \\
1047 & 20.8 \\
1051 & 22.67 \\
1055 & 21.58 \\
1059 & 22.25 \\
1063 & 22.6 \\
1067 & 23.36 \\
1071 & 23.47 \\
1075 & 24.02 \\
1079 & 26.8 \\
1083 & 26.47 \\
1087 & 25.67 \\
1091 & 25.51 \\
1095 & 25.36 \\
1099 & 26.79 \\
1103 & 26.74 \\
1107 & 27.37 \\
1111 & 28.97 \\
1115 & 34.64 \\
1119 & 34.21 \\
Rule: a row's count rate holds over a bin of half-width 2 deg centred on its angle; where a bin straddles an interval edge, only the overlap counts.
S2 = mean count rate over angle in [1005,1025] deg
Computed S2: 19.9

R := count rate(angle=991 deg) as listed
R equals 20.49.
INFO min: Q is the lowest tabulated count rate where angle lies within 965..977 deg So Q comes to 16.73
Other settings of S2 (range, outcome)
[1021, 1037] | 19.7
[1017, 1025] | 19.4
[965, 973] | 17.1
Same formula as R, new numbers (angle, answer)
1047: 20.8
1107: 27.37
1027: 19.65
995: 19.33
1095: 25.36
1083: 26.47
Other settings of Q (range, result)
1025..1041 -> 15.04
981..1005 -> 19.12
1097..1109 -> 26.74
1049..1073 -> 21.58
